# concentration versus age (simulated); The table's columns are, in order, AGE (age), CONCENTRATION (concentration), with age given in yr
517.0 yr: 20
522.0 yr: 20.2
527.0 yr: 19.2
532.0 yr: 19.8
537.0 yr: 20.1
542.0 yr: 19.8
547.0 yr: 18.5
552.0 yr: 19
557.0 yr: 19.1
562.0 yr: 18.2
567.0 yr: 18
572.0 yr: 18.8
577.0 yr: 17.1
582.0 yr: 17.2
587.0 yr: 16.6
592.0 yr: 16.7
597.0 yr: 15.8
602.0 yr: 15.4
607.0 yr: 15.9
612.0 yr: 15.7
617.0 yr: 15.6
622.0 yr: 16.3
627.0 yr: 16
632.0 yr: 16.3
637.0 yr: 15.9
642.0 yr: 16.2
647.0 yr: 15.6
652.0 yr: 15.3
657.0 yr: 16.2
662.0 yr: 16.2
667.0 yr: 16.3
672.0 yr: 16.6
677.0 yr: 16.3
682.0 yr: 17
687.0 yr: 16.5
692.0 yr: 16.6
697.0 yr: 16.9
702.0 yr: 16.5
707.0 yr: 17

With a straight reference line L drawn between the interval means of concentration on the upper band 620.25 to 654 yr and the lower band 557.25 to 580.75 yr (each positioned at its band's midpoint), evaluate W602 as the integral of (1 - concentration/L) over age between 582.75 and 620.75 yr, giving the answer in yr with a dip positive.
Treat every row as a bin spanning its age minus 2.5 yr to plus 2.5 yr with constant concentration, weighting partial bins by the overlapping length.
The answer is 2.3 yr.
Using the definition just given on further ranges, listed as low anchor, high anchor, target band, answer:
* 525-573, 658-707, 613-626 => 1.3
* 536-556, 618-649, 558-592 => 1.1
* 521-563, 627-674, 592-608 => 1.6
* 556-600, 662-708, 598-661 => 4.3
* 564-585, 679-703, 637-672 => 2.1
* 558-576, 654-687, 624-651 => 1.7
